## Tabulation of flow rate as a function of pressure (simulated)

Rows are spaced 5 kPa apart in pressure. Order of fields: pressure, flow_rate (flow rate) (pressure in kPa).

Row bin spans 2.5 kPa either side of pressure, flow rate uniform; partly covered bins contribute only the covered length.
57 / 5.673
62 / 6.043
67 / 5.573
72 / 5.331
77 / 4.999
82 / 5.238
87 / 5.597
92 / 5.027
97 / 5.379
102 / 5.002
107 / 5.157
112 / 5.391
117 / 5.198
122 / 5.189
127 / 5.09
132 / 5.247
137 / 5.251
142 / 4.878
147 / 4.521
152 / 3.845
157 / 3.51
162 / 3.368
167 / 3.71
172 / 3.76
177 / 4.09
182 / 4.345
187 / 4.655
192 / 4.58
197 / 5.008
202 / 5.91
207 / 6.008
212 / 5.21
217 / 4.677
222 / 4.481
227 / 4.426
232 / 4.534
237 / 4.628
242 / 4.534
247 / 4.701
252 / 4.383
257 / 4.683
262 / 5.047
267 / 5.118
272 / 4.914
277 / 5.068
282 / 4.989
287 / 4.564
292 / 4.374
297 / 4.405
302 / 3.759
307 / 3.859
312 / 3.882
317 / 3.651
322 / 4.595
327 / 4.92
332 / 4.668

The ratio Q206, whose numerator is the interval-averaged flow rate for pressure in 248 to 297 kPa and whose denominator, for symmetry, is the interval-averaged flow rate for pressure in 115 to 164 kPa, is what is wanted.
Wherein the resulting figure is 1.0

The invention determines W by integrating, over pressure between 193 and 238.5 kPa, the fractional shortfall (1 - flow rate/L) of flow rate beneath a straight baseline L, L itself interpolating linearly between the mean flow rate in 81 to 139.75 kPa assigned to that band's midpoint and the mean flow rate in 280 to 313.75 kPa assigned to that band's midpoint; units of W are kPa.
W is -2.9 kPa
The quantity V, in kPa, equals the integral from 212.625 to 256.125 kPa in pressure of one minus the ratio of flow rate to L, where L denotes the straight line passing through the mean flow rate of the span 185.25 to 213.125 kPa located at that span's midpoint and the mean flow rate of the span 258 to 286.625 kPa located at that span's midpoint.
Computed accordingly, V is 4.6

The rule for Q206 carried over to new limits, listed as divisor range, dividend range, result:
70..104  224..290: 0.91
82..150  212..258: 0.89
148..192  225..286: 1.20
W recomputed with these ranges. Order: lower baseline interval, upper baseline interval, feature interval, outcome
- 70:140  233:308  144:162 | 4.1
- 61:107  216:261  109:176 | 6.9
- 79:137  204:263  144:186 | 9.1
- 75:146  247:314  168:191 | 3.4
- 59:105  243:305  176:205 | 0.8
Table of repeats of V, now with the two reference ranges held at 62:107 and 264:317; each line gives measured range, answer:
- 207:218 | -1.01 kPa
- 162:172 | 2.68 kPa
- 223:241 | 0.66 kPa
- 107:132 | -0.25 kPa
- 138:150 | 0.78 kPa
